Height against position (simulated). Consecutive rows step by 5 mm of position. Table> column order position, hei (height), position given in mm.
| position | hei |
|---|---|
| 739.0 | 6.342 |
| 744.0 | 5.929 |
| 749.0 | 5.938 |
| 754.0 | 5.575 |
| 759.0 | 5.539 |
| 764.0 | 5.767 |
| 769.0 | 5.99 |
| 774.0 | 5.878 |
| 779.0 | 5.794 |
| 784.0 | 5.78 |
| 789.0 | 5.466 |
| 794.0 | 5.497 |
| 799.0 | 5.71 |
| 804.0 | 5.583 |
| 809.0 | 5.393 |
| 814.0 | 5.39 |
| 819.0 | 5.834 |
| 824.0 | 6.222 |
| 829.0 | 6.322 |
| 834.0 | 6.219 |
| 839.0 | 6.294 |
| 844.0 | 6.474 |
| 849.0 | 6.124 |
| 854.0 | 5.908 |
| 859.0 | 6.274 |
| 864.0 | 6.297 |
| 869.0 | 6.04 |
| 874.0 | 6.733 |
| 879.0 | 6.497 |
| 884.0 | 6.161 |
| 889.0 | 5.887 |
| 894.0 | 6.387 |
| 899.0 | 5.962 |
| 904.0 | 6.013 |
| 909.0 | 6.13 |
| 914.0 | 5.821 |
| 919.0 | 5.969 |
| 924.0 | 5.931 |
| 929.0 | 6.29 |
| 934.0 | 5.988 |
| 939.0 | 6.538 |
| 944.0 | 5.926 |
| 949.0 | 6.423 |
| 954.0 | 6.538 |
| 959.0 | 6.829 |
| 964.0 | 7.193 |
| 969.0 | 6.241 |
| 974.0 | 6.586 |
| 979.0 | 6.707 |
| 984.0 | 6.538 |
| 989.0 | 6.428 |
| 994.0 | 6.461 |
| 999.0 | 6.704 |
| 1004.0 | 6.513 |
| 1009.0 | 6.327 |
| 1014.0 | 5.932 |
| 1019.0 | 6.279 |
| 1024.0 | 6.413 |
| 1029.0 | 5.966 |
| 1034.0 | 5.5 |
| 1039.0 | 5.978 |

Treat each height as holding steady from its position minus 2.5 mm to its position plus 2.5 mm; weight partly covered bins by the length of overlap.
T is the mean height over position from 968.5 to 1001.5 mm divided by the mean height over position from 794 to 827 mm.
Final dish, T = 1.2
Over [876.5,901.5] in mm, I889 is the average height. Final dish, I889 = 6.18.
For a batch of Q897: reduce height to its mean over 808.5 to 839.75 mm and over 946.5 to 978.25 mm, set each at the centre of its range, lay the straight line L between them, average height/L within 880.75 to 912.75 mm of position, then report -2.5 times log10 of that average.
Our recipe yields 0.04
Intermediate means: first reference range 5.97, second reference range 6.64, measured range 6.09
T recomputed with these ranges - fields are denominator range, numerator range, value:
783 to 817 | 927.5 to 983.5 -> 1.17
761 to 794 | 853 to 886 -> 1.09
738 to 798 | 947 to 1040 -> 1.11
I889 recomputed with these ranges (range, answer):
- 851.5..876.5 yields 6.25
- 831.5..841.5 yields 6.26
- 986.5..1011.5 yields 6.49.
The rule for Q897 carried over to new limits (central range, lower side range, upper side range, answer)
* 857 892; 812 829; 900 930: -0.05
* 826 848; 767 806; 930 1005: -0.07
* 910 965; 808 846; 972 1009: 0.02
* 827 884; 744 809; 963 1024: -0.05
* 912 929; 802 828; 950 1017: 0.05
